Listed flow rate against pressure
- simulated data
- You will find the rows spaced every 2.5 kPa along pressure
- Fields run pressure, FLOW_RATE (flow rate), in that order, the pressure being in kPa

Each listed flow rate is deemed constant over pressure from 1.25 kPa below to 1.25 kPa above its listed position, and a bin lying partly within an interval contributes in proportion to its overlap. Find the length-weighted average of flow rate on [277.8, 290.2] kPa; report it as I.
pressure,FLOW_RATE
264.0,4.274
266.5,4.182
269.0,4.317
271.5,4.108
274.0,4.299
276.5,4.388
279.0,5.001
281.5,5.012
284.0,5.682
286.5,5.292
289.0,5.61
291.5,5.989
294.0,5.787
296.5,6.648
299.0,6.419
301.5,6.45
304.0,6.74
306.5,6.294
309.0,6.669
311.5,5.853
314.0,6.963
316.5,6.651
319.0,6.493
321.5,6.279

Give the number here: 5.32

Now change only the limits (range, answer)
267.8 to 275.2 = 4.24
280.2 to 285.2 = 5.34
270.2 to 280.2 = 4.45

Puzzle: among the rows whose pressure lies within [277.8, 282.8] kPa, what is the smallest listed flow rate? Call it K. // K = 5.001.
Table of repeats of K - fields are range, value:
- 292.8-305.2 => 5.787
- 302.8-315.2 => 5.853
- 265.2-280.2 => 4.108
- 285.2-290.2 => 5.292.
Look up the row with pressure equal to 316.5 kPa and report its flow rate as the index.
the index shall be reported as 6.651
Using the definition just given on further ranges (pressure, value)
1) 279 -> 5.001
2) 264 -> 4.274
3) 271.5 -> 4.108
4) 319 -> 6.493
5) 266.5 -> 4.182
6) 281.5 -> 5.012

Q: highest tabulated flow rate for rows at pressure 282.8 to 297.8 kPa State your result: 6.648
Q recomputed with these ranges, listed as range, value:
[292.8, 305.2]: 6.74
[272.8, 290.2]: 5.682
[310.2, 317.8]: 6.963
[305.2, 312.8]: 6.669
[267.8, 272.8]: 4.317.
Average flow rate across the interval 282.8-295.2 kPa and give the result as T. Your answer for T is 5.67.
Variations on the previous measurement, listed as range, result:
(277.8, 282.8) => 5.01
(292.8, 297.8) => 6.22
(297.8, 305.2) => 6.54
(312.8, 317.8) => 6.8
